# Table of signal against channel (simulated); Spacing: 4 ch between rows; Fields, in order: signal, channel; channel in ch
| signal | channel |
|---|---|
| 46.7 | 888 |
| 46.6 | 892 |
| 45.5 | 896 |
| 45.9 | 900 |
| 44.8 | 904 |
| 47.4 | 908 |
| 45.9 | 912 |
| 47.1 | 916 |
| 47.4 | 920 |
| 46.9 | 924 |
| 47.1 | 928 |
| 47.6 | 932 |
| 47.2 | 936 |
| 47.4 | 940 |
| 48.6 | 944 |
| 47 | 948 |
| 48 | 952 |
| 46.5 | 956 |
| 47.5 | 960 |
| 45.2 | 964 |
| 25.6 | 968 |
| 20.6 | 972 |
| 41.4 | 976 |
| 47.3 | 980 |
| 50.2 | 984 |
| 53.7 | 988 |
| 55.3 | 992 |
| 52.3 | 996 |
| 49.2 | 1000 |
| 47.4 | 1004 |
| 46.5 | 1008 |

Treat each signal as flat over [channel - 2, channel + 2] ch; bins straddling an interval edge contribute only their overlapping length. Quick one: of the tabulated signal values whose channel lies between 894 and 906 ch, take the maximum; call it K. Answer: 45.9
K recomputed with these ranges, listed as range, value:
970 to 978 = 41.4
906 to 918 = 47.4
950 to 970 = 48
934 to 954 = 48.6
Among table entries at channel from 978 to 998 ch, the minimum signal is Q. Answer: 47.3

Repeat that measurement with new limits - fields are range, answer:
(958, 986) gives 20.6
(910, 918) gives 45.9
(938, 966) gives 45.2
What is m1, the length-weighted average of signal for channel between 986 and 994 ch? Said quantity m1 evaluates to 54.5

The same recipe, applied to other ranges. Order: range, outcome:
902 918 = 46.3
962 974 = 30.5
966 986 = 37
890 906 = 45.7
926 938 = 47.3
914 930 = 47.1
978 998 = 51.8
